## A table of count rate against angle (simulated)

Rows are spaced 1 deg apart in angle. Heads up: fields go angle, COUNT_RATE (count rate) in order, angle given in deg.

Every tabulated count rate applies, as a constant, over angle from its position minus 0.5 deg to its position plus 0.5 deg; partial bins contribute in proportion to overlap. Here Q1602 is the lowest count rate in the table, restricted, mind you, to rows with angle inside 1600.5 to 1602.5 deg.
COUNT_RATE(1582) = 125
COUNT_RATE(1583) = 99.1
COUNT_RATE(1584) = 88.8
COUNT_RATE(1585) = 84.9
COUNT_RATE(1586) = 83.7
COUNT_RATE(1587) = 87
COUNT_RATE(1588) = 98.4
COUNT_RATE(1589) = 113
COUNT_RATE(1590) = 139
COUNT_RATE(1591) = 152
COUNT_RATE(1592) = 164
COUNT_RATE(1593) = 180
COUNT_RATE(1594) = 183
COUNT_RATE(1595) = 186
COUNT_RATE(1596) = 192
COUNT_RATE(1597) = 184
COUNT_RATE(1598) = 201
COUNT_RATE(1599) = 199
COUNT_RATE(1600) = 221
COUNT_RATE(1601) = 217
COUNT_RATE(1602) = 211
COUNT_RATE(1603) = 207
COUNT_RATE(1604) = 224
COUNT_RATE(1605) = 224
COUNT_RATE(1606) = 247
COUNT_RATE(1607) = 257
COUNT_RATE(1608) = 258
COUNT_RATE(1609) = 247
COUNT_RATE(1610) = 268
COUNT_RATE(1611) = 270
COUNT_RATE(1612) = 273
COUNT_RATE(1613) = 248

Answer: 211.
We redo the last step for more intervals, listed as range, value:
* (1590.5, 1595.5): 152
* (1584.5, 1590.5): 83.7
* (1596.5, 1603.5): 184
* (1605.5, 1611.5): 247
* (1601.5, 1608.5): 207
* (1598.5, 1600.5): 199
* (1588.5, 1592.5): 113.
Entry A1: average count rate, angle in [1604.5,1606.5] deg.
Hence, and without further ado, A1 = 236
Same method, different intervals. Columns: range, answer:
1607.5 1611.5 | 261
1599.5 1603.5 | 214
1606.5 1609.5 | 254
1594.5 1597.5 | 187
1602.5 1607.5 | 232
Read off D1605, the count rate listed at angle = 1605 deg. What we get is 224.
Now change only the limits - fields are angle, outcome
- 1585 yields 84.9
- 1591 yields 152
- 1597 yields 184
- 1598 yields 201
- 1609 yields 247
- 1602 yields 211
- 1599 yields 199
